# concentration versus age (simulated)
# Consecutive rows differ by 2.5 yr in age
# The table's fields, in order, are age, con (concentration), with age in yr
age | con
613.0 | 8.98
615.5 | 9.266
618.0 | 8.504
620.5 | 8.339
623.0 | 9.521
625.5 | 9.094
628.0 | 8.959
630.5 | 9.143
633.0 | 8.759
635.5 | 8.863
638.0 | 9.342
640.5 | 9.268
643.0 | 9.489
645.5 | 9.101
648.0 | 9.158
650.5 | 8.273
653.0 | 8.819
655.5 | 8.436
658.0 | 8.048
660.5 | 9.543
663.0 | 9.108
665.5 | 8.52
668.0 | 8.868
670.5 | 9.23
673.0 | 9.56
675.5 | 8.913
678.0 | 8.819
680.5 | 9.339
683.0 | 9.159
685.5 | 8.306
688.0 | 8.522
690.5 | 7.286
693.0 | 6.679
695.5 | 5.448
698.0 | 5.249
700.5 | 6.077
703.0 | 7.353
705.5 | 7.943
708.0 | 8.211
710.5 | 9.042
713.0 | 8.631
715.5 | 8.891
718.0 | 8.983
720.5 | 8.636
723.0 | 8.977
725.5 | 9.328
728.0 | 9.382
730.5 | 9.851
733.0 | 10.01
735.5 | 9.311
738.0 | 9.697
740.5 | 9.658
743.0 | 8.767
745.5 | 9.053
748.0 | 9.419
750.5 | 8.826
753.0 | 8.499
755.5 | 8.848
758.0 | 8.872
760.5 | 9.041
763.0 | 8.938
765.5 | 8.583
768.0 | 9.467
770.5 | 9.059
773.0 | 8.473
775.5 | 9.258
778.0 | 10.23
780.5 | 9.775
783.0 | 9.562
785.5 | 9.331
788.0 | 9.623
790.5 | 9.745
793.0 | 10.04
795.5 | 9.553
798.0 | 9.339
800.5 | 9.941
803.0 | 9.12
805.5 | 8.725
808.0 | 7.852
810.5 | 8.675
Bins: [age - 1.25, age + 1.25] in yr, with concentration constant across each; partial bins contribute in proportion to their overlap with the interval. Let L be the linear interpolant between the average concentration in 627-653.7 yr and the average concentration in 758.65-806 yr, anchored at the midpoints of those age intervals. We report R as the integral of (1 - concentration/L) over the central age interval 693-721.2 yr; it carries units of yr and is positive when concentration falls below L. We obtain 4.82 yr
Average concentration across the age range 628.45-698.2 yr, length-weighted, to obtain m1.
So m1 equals 8.6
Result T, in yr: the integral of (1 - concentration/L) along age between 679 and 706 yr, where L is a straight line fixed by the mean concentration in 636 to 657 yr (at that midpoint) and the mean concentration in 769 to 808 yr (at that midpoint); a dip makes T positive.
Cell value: 5.1 yr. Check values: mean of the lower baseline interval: 8.97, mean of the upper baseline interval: 9.4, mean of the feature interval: 7.39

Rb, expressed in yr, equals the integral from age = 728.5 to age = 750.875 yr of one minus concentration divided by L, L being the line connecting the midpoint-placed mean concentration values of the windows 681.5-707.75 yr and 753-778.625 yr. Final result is -2.8 yr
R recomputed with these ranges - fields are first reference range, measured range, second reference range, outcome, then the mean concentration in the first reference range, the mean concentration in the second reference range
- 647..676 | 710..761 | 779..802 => 1.03 yr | 8.87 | 9.66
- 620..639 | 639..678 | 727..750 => 0.77 yr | 9.02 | 9.44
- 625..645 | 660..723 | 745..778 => 5.63 yr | 9.11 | 9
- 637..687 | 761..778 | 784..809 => 0.38 yr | 8.96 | 9.34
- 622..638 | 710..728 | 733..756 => 0.39 yr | 9.07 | 9.18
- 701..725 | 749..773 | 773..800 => 0.83 yr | 8.47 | 9.6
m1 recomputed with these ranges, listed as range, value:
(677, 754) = 8.49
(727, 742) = 9.64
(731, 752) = 9.35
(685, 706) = 6.9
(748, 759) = 8.83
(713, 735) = 9.22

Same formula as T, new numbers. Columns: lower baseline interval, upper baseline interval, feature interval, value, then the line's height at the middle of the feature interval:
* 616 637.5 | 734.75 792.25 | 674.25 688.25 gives 0.28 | 9.05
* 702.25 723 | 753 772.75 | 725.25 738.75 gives -1.46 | 8.67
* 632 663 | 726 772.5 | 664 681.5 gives -0.08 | 8.99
